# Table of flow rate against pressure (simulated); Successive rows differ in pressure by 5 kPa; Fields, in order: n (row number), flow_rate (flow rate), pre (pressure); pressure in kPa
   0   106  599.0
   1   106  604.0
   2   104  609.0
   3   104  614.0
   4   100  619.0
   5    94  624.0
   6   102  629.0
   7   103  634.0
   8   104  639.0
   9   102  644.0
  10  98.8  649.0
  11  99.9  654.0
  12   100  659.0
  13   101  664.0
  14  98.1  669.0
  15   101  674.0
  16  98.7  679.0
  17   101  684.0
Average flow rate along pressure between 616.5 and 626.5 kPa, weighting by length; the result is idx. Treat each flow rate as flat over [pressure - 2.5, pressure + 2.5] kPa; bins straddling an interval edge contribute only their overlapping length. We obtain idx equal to 97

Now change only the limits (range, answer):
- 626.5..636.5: 102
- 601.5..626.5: 102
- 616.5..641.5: 101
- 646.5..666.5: 99.9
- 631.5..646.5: 103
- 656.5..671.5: 99.7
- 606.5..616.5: 104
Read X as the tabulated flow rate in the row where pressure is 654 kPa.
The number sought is 99.9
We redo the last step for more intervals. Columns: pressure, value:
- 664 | 101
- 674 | 101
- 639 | 104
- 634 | 103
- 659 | 100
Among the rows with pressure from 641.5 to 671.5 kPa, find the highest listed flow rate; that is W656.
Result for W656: 102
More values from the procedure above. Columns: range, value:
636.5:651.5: 104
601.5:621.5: 106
